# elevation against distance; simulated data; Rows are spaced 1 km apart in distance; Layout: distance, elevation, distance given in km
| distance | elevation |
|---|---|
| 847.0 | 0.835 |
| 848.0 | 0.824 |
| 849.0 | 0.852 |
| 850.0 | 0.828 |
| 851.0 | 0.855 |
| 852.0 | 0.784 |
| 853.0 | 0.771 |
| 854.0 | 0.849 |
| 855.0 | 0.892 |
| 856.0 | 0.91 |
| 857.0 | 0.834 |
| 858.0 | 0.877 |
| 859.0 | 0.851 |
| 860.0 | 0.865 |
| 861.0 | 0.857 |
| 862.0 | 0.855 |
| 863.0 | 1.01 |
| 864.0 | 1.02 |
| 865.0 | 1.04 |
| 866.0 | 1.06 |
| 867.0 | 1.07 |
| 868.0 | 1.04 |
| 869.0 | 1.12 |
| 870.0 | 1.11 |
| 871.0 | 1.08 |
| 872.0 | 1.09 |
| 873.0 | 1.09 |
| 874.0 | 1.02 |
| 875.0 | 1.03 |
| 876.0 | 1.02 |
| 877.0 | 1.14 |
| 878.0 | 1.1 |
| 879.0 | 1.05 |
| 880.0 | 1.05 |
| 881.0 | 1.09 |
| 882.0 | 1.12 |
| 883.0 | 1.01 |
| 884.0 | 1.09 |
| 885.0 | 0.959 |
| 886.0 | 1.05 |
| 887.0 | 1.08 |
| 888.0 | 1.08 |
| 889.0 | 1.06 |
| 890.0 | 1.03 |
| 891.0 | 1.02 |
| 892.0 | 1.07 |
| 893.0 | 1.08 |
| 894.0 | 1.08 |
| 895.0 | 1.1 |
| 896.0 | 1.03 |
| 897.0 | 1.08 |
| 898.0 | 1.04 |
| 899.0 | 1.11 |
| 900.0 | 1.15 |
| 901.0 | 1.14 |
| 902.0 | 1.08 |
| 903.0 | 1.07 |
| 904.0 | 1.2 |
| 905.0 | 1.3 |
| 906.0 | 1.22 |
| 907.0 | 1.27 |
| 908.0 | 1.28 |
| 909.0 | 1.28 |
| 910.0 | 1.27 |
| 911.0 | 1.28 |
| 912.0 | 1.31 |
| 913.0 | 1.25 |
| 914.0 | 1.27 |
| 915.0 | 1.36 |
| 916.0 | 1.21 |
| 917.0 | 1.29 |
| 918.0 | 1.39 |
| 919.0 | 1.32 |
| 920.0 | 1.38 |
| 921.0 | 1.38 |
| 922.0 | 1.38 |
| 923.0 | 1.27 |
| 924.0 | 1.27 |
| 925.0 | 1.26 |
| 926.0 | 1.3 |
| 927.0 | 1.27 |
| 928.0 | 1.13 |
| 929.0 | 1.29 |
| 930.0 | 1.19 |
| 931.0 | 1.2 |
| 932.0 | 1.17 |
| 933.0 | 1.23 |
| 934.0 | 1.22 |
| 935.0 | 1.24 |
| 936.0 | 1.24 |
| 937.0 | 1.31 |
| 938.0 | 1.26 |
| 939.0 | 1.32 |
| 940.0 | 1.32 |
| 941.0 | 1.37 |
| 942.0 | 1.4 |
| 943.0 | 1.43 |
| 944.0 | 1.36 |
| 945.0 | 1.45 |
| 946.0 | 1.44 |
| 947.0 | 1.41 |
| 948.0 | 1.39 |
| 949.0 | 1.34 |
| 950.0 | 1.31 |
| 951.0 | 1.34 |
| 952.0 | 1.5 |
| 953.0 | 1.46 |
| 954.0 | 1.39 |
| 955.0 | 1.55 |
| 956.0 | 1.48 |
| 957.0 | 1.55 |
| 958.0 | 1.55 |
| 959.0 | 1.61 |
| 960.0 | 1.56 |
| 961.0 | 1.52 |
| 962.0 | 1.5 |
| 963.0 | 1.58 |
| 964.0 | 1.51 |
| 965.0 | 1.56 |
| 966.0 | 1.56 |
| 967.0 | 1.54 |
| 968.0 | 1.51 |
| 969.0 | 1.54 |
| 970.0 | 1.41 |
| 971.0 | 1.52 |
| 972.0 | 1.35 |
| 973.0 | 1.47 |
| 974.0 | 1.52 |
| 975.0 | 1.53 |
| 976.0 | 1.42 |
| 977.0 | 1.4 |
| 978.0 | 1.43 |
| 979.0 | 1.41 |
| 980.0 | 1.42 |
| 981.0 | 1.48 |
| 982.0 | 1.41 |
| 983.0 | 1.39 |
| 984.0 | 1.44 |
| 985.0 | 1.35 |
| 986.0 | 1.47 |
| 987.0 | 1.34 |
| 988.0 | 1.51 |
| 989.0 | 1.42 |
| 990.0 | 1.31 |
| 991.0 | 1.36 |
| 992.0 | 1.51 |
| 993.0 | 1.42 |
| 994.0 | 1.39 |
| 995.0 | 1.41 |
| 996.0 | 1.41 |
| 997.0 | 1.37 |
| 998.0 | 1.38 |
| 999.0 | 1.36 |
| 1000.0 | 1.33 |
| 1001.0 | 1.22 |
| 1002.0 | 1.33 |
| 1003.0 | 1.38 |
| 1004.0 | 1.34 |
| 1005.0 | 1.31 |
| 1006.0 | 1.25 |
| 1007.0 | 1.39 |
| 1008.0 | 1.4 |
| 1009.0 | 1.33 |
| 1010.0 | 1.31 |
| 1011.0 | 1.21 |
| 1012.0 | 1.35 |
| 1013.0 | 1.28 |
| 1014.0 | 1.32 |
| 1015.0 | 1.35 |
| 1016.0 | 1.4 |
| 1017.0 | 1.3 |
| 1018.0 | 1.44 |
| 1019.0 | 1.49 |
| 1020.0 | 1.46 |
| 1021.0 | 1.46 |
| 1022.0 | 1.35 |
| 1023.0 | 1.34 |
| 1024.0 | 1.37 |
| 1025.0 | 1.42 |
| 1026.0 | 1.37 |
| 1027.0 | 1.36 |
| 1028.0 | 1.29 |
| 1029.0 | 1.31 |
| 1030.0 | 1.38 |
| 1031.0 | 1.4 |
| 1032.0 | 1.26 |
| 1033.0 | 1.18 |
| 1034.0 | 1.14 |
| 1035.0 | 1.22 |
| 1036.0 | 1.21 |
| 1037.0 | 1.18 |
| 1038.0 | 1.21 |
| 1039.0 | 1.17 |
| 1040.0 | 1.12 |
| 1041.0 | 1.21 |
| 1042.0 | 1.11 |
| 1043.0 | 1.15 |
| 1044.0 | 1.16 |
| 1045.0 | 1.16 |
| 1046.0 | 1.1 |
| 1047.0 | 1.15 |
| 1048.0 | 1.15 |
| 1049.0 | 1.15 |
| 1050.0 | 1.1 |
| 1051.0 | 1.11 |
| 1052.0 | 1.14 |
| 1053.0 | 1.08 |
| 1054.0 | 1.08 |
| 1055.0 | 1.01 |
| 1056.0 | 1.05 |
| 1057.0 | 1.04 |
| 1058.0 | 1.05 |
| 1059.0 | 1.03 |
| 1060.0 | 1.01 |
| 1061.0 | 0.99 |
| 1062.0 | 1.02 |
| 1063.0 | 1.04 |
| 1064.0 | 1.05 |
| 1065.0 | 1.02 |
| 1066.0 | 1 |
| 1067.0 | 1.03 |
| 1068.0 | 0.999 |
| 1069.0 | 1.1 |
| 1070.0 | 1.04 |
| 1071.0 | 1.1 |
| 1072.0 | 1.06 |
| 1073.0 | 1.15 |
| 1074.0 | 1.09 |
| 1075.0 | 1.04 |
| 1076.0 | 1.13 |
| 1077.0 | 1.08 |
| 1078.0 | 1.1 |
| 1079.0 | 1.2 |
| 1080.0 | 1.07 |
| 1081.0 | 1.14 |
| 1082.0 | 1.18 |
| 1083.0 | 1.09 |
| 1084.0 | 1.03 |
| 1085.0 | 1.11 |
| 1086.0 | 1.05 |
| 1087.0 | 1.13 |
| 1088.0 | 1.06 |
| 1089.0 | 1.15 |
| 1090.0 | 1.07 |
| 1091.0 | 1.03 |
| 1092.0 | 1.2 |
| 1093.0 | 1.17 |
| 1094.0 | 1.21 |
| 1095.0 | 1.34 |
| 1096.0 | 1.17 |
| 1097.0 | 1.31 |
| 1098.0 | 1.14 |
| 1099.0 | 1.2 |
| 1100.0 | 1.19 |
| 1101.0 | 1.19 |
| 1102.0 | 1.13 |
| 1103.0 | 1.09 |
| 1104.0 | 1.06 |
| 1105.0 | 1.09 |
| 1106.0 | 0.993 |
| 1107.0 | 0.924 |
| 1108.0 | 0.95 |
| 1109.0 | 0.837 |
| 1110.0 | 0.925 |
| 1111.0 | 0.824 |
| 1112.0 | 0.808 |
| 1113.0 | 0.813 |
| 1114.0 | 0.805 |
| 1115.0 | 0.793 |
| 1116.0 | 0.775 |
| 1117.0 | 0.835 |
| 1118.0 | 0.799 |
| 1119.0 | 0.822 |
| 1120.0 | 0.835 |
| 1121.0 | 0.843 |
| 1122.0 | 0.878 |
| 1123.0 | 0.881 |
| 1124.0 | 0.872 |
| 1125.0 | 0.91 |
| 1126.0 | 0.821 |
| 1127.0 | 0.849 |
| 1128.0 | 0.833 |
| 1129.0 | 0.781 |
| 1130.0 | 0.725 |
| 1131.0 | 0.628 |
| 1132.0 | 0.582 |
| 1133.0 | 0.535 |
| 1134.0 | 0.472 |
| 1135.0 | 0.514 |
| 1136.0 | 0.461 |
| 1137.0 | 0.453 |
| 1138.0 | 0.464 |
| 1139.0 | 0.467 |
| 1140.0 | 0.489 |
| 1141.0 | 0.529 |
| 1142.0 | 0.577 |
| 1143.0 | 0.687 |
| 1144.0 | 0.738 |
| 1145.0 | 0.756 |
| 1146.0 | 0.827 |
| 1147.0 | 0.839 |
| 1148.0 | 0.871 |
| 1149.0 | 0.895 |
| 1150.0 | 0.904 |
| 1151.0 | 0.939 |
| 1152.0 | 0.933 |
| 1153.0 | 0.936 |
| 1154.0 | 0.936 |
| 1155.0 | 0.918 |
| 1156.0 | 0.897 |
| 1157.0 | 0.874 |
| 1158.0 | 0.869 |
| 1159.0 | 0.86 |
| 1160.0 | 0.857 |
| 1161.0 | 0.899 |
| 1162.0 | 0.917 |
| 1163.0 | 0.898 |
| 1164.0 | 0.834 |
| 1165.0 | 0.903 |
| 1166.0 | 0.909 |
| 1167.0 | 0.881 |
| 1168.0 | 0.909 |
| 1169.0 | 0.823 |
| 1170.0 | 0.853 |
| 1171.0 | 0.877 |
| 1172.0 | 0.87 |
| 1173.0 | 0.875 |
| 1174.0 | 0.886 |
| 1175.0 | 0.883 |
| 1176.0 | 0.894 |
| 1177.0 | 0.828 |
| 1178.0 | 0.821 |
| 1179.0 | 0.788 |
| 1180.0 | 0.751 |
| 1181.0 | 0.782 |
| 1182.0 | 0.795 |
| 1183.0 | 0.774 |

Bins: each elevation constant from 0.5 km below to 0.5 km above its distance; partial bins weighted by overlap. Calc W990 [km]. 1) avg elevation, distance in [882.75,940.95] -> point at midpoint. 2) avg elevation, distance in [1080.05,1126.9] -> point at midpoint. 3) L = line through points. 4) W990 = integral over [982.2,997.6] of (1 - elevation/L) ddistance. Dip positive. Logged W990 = -3.9 km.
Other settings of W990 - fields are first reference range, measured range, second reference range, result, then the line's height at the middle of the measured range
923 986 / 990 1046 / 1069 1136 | -4.37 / 1.22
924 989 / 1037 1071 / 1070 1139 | 0.56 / 1.1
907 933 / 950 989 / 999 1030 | -4.67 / 1.32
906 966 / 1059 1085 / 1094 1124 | -0.33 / 1.06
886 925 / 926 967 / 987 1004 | -3.44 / 1.28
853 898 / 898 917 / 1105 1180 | -4.37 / 0.993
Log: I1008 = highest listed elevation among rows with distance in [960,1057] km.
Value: 1.58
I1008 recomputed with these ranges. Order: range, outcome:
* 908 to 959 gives 1.61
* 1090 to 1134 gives 1.34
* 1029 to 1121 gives 1.4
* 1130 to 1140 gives 0.725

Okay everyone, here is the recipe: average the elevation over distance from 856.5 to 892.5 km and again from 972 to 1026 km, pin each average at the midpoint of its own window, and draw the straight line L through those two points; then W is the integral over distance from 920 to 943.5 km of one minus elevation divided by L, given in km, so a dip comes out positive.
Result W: -1.8 km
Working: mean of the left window 1.03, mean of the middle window 1.28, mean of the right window 1.39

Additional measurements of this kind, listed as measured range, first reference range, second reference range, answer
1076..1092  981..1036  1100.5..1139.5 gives -2.0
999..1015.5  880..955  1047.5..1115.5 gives -2.6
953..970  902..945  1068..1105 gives -3.9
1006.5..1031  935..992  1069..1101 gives -1.2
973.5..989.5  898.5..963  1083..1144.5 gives -3.1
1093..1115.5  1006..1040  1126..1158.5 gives -2.9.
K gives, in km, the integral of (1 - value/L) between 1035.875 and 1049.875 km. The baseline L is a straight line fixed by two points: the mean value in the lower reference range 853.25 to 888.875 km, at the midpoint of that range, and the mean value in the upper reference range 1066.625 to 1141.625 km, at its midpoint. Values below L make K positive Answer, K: -2.91 km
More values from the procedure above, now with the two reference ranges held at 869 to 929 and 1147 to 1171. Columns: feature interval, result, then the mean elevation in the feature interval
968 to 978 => -3.5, 1.46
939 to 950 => -2.7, 1.38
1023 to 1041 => -4.3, 1.27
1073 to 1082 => -1.3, 1.11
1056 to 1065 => -0.3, 1.03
